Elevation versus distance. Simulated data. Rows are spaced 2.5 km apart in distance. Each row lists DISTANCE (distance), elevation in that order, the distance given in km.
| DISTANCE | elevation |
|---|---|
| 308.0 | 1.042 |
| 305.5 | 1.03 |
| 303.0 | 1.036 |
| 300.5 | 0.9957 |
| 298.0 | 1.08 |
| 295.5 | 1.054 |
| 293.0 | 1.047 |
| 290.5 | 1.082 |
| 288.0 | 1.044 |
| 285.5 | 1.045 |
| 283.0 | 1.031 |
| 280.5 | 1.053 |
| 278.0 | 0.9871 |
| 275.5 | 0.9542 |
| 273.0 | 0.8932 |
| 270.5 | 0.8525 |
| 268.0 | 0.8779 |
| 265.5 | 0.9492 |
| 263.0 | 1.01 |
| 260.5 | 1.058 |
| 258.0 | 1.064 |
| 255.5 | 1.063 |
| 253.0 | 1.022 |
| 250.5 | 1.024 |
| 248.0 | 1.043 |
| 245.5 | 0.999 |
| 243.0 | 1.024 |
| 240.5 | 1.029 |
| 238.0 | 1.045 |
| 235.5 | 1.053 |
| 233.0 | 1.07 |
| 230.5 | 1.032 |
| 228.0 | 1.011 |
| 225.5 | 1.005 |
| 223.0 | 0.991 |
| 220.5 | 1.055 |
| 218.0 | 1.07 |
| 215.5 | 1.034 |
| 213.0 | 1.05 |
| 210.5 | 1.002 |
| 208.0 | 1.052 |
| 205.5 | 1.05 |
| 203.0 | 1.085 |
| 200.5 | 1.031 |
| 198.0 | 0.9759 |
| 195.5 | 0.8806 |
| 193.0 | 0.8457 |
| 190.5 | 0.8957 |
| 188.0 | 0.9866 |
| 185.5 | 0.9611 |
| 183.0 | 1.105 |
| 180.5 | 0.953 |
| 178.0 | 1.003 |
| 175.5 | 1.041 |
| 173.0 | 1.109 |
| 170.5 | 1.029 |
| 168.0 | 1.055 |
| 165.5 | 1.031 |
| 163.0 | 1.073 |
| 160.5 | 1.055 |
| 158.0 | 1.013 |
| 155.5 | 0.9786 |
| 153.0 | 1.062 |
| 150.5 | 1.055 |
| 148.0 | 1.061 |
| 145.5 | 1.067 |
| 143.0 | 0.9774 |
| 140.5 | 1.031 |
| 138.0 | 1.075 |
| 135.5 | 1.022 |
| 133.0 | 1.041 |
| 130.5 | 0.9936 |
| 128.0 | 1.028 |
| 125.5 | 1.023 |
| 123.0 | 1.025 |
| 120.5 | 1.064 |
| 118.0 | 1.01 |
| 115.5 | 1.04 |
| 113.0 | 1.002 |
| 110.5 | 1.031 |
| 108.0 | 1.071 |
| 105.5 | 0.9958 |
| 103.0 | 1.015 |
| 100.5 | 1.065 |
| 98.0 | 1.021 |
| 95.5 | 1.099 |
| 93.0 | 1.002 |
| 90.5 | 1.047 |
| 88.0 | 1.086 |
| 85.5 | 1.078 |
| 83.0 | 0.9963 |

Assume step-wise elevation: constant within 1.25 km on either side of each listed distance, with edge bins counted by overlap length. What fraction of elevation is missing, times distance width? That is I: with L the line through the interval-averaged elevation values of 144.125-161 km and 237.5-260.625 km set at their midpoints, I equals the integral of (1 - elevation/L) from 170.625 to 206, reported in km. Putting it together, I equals 1.5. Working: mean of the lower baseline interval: 1.04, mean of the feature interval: 0.994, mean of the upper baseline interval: 1.04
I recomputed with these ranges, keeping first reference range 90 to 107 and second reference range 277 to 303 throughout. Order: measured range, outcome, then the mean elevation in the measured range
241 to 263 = 0.11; 1.04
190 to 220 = 1.08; 1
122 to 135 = 0.18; 1.02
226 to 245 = 0.09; 1.03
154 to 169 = 0.04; 1.03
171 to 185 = 0.01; 1.04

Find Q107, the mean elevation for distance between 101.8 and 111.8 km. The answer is 1.03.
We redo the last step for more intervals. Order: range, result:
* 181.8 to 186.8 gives 1.03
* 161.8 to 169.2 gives 1.05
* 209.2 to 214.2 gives 1.03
